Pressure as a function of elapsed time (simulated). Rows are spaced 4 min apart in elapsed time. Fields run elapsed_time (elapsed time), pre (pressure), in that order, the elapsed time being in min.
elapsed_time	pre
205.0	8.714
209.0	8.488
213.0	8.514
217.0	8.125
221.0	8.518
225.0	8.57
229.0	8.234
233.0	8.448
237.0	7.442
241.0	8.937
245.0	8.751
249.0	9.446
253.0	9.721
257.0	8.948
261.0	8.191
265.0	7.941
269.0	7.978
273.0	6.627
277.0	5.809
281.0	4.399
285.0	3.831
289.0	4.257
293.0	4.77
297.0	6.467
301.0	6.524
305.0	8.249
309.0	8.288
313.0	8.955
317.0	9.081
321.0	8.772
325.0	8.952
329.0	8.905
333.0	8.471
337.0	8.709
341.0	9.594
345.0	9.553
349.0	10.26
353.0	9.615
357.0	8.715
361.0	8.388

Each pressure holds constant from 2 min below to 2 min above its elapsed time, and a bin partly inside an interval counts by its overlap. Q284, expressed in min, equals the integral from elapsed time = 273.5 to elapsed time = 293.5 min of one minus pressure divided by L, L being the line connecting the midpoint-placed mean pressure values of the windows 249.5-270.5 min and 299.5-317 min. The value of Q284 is 8.7 min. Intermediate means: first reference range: 8.63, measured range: 4.75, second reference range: 8.17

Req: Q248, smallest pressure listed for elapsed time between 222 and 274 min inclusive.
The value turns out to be 6.627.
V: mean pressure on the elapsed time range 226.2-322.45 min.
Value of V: 7.5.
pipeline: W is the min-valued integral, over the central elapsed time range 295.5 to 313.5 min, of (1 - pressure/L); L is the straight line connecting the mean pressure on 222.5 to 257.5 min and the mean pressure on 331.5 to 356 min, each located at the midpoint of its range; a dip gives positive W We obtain 2.9 min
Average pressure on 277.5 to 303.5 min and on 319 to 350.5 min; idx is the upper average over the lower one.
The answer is 1.77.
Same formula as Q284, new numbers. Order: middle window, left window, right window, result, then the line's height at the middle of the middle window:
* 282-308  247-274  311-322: 9.0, 8.77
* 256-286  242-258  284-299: 1.7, 7.03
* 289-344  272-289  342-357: -4.3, 7.41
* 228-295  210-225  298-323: 8.6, 8.33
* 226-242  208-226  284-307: -0.8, 7.86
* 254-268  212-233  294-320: -0.5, 8.14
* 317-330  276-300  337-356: -1.9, 7.77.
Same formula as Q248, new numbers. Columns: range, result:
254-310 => 3.831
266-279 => 5.809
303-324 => 8.249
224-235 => 8.234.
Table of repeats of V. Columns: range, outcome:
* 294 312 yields 7.32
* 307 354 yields 9.09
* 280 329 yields 7.01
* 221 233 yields 8.43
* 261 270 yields 8.01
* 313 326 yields 8.94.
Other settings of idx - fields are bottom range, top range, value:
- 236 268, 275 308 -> 0.65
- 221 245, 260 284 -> 0.79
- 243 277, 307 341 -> 1.06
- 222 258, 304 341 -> 1.01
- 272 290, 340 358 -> 1.94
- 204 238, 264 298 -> 0.68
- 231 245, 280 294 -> 0.51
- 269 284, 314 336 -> 1.52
